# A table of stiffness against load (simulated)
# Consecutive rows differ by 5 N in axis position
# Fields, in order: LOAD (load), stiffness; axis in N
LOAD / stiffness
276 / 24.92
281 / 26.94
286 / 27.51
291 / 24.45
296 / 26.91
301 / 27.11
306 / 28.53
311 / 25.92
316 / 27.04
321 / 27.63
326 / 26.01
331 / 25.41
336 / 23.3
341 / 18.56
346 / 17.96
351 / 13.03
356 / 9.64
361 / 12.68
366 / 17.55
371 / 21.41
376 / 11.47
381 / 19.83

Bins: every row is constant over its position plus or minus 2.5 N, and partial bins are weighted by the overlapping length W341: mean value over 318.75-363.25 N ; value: 19.3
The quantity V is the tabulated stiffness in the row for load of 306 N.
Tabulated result 28.53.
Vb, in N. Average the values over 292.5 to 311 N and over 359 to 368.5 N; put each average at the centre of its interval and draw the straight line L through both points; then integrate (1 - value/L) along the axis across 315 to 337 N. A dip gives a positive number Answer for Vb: -3.4 N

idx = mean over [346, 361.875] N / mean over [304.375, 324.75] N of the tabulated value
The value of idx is 0.47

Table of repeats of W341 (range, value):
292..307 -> 27.1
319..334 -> 26.2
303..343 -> 25.4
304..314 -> 27.2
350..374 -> 14.9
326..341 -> 23.7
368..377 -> 17.3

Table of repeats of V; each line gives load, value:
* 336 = 23.3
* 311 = 25.92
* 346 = 17.96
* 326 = 26.01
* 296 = 26.91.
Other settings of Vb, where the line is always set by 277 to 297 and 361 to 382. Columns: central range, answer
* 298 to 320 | -3.1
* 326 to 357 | 2.1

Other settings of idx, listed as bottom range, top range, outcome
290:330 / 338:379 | 0.58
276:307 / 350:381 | 0.56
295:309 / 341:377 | 0.55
